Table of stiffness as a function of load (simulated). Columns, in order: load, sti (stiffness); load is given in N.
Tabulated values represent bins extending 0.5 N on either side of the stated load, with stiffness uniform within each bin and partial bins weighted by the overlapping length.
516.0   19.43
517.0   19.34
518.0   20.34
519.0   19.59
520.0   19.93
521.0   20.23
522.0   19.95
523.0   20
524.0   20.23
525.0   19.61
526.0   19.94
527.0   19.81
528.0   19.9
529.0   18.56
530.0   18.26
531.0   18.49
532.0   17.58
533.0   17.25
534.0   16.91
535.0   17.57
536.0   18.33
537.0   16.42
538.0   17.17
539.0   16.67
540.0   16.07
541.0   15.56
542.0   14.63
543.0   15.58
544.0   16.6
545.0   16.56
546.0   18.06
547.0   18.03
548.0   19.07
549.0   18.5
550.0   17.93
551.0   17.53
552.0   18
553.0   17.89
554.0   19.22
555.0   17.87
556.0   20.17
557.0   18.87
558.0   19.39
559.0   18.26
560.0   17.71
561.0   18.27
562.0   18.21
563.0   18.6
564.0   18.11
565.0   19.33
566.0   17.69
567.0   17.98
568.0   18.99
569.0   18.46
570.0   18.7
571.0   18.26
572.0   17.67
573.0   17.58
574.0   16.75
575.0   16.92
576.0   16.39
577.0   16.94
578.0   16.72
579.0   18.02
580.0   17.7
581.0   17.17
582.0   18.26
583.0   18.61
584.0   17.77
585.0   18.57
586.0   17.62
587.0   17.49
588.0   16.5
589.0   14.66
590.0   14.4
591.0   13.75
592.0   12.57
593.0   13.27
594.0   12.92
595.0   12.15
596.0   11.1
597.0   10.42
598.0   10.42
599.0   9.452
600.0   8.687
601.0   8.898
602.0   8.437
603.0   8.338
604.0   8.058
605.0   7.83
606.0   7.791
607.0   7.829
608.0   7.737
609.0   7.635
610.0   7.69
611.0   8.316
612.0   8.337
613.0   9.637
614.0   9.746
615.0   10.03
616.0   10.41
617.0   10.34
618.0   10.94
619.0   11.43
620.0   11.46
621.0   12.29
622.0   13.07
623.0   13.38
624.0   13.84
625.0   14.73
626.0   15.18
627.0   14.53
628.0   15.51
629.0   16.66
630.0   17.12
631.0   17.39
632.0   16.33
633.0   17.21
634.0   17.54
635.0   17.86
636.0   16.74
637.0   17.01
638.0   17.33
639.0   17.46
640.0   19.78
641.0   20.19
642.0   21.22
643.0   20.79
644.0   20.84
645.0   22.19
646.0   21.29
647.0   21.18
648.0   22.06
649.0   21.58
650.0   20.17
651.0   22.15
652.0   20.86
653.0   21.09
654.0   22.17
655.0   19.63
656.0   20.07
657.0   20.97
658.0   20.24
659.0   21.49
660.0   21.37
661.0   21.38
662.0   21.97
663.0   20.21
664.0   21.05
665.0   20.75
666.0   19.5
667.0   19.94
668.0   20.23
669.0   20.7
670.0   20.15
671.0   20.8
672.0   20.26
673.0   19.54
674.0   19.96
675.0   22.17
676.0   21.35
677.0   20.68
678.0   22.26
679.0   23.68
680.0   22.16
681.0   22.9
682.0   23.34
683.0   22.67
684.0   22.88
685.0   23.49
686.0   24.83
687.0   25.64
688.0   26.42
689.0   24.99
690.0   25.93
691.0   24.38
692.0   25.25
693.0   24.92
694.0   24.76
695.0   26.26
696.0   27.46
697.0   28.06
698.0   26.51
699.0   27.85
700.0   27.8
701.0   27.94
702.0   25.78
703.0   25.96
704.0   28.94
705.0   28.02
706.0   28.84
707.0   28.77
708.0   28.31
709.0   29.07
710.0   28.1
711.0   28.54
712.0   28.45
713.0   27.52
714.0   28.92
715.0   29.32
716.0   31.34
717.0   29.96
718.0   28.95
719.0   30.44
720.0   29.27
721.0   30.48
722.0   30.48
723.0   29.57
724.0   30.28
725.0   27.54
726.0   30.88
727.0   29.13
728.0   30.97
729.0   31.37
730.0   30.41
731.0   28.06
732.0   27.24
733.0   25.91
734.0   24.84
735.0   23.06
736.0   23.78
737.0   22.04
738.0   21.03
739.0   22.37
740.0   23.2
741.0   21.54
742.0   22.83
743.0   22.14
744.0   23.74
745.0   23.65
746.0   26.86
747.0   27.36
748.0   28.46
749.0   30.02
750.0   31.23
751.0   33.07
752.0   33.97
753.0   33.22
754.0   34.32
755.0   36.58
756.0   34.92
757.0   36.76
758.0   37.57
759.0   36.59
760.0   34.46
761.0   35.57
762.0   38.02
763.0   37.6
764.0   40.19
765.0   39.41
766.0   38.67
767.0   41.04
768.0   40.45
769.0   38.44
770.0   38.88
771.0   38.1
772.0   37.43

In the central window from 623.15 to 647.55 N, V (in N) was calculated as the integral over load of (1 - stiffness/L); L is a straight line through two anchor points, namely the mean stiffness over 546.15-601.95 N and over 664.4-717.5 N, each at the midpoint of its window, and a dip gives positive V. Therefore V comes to 3.65 N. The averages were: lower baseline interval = 16.5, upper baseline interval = 25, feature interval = 17.9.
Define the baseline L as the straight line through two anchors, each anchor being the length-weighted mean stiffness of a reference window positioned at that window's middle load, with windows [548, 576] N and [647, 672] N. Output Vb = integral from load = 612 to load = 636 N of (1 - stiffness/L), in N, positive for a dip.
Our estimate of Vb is 7.5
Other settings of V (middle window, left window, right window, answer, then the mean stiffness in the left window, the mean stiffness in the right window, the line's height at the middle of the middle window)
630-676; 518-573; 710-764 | 8.3 N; 18.2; 29.4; 24.5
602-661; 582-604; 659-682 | 6.3 N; 13.1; 21.1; 17.1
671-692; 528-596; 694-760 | 2.0 N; 17.3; 28.5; 25.4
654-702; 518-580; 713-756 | 4.2 N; 18.1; 28.2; 25.1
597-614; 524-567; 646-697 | 9.7 N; 18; 22.2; 20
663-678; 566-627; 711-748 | 0.3 N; 13.3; 27.1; 21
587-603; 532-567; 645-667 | 6.0 N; 17.7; 21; 19.1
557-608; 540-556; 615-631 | 2.2 N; 17.4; 13.4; 15.6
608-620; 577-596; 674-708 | 5.8 N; 15.9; 25.2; 18.4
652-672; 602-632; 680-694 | -1.1 N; 11.3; 24.4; 19.7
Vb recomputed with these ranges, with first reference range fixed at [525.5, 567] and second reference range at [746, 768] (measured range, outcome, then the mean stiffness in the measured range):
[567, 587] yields 2.6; 17.7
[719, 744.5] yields 5.0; 26.6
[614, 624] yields 5.2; 11.5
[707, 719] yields 1.0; 29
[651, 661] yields 2.2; 21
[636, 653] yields 3.7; 20.3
